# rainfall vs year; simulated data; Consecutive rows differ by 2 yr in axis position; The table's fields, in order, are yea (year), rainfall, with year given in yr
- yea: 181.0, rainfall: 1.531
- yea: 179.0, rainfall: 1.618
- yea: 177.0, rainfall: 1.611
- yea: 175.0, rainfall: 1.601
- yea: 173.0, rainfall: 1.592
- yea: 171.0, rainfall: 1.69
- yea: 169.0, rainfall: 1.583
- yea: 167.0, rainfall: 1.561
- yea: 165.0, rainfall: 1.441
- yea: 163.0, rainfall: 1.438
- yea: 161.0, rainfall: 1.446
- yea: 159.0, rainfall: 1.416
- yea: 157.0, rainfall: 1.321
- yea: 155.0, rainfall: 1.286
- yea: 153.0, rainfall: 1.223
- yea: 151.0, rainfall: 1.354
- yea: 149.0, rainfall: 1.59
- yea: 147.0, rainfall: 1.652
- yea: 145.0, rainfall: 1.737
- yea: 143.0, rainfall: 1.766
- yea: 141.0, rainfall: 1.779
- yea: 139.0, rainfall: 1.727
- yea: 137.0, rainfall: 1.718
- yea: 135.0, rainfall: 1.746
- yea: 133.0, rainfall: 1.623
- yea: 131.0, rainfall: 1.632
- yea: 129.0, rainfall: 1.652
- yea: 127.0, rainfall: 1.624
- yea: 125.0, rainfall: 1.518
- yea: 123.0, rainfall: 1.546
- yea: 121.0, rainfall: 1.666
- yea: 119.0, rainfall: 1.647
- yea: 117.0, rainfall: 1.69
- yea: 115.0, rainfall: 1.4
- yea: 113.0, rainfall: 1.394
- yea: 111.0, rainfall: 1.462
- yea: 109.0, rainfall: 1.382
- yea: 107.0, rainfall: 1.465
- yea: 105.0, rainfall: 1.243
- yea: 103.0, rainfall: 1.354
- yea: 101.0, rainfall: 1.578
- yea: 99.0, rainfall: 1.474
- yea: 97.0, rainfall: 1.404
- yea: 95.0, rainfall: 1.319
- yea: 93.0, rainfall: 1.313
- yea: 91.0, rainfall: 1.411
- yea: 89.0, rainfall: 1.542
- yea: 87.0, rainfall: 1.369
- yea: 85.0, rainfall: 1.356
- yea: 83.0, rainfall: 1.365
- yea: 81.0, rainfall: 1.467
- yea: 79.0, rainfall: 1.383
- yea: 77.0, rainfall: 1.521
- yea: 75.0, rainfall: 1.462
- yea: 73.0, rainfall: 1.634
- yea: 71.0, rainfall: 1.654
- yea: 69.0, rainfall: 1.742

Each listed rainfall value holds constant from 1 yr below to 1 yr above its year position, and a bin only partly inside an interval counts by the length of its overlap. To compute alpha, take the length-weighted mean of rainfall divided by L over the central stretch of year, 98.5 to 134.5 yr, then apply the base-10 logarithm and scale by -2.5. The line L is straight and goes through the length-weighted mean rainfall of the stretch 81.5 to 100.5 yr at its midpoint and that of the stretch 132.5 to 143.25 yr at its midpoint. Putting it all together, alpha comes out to 0.04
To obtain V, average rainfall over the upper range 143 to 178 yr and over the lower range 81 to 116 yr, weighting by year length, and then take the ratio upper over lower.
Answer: 1.1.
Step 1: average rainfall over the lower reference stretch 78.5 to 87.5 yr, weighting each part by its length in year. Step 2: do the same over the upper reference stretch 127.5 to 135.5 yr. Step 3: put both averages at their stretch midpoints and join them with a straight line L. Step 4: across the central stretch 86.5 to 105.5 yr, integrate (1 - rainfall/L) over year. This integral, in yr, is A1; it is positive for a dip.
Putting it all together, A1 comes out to 0.7 yr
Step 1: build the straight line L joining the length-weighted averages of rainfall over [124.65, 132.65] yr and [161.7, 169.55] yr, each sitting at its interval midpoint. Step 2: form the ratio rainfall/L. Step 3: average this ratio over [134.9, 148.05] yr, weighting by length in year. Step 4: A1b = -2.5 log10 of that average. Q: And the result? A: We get -0.10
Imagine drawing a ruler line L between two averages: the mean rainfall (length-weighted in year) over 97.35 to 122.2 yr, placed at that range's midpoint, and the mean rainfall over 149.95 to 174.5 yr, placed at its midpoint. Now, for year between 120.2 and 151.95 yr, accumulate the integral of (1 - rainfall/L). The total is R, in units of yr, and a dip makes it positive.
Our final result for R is -3.95 yr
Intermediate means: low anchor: 1.48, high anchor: 1.45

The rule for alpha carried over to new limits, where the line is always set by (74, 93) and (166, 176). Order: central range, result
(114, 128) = -0.06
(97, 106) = 0.04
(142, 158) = 0.05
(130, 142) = -0.11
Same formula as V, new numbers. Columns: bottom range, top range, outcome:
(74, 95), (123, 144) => 1.18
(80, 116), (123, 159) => 1.12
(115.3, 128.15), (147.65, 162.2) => 0.86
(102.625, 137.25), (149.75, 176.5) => 0.95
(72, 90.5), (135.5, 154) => 1.11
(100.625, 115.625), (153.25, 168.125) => 1.00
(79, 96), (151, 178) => 1.06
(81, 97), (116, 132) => 1.17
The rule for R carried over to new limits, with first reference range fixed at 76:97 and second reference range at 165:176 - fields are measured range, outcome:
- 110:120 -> -0.34 yr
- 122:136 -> -1.13 yr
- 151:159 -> 1.30 yr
